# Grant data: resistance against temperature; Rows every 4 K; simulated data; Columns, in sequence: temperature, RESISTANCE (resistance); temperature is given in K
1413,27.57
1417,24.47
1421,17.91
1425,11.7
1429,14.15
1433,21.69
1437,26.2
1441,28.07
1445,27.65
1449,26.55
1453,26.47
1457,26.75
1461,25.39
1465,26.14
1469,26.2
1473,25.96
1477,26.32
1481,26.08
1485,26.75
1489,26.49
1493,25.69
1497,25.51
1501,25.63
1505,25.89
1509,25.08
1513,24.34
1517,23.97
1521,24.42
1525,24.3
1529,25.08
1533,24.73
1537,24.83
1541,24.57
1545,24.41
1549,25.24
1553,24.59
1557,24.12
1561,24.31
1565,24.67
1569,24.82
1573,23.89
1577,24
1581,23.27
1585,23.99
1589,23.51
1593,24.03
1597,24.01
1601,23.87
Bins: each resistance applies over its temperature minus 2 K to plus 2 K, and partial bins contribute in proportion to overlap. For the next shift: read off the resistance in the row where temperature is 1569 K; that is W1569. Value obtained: 24.82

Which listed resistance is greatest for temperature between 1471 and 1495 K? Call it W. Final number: 26.75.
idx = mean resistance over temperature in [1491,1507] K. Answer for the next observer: 25.7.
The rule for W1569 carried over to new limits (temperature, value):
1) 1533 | 24.73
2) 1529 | 25.08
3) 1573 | 23.89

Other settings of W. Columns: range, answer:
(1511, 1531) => 25.08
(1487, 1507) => 26.49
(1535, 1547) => 24.83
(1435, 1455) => 28.07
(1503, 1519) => 25.89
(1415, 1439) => 26.2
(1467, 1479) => 26.32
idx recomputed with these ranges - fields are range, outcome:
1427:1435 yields 17.9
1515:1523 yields 24.2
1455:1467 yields 26.1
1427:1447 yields 23.6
